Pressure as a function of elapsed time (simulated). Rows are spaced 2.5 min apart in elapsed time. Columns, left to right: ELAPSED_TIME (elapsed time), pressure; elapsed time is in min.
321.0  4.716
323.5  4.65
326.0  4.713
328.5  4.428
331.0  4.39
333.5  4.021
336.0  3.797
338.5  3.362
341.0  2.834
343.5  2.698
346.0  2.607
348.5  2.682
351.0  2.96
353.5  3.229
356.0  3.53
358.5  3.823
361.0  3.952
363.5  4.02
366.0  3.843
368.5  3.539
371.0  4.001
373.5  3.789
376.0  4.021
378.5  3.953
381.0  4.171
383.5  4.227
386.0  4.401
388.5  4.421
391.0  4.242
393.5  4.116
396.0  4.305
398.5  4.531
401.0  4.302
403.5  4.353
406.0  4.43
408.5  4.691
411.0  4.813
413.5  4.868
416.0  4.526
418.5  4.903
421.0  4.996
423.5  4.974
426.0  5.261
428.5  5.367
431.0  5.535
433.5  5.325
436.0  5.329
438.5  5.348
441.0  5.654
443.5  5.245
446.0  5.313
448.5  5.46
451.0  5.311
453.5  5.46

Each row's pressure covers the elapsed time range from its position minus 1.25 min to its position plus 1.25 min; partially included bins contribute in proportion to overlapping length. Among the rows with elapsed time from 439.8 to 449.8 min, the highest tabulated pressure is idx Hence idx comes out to 5.654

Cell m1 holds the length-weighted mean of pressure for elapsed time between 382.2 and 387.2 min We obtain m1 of 4.31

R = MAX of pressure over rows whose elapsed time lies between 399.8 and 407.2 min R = 4.43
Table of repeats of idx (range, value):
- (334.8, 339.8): 3.797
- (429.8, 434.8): 5.535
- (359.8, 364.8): 4.02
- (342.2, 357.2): 3.53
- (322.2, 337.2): 4.713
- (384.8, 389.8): 4.421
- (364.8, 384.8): 4.227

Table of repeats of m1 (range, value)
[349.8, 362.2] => 3.5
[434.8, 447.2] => 5.38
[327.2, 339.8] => 4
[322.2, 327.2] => 4.68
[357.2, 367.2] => 3.91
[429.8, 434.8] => 5.43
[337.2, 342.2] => 3.11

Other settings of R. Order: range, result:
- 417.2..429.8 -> 5.367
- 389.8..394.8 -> 4.242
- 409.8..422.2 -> 4.996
